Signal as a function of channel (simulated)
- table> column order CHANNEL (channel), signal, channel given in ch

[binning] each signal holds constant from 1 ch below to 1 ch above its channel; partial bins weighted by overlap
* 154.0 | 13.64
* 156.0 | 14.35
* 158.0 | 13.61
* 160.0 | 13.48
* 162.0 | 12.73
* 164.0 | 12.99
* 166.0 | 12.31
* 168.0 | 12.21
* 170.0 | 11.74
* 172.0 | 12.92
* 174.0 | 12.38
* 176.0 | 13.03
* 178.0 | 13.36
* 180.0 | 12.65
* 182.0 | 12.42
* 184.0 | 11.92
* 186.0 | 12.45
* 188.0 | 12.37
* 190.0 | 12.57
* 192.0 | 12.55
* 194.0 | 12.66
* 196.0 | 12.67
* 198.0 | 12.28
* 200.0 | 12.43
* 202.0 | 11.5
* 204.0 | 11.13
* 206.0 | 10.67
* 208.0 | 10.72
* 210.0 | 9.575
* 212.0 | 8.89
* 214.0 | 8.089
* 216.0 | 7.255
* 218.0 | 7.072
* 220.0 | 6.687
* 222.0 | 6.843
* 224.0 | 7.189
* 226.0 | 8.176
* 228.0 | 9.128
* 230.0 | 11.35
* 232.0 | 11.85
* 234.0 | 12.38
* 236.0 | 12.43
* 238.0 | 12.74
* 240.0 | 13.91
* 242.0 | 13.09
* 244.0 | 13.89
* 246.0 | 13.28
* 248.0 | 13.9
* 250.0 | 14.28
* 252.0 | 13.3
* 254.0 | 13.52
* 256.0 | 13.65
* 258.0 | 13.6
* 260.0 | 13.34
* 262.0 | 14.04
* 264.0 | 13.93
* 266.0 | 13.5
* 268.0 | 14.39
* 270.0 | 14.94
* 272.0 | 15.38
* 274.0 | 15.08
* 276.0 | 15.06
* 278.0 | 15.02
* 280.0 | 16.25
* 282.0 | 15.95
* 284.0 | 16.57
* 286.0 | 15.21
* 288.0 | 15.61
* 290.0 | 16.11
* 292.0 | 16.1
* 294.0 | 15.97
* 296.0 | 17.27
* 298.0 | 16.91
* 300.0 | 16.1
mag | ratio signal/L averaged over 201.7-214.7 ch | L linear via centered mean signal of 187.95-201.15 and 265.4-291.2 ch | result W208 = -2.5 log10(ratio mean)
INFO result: 0.275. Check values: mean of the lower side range 12.5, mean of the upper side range 15.3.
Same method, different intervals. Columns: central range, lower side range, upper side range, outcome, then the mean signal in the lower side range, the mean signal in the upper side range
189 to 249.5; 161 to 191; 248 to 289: 0.23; 12.5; 14.6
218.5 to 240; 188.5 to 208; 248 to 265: 0.28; 12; 13.7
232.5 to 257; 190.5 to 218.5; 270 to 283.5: 0.00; 10.6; 15.5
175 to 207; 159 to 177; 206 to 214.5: -0.13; 12.6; 9.55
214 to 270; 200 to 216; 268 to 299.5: 0.09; 10.1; 15.8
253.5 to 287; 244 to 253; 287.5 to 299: 0.02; 13.7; 16.4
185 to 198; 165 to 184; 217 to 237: -0.09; 12.5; 9.31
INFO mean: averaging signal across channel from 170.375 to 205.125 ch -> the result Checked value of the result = 12.4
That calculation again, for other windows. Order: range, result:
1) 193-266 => 11.5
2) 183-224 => 10.4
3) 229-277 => 13.6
